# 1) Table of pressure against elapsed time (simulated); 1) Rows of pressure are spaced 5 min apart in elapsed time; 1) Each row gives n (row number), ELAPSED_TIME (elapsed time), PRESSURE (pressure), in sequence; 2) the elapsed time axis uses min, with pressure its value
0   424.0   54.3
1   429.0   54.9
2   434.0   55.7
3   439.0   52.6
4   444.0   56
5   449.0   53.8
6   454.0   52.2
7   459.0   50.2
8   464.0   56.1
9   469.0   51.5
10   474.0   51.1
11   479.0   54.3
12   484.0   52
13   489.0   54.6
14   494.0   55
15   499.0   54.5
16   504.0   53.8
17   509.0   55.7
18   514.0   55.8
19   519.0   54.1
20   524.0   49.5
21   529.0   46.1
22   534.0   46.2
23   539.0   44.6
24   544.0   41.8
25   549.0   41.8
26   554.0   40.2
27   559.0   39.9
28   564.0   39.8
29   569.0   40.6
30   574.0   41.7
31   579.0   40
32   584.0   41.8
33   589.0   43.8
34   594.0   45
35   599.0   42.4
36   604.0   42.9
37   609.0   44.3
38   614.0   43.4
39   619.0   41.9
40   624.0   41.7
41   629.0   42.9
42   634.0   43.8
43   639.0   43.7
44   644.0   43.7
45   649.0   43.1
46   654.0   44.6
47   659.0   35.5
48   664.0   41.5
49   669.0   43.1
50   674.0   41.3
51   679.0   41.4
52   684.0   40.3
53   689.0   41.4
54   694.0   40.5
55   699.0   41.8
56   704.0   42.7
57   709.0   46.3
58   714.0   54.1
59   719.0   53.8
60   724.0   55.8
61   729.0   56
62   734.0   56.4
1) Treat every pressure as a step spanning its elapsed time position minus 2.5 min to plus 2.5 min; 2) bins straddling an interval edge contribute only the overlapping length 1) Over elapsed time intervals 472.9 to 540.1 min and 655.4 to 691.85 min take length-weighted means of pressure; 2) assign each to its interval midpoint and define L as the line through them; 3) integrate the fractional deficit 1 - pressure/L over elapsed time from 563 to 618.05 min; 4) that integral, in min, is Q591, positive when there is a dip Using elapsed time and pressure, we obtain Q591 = 4.71 min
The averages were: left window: 52.1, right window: 40.8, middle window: 42.4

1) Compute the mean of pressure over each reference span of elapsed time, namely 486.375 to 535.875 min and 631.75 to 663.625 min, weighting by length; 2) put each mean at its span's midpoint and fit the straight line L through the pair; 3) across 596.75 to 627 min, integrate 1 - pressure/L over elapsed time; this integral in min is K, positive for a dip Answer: 1.5 min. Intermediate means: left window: 52.6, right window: 42.3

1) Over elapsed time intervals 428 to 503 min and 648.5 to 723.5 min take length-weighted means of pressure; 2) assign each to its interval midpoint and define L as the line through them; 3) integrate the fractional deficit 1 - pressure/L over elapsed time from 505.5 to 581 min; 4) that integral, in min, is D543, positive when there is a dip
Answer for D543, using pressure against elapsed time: 7.4 min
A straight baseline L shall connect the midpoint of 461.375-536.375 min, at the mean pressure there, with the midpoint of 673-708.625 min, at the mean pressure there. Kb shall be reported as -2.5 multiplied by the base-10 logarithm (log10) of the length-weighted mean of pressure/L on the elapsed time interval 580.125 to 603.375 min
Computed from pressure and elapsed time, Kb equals 0.10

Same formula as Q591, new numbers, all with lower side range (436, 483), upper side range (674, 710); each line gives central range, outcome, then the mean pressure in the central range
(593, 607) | 0.90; 43.3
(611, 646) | 1.46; 43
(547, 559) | 1.93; 40.7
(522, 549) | 2.30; 45.2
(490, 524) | -2.43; 54.4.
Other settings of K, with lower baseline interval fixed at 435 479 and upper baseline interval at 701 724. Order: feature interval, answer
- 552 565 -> 3.0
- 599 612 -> 2.0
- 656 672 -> 3.2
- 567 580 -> 2.7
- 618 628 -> 1.8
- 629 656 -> 3.7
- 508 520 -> -0.7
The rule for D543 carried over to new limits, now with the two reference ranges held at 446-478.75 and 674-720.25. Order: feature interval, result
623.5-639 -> 1.17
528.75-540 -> 0.99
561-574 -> 2.24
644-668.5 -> 2.22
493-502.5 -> -0.59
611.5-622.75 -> 1.09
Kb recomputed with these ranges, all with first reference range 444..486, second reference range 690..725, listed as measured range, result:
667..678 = 0.145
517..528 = 0.013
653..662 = 0.224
